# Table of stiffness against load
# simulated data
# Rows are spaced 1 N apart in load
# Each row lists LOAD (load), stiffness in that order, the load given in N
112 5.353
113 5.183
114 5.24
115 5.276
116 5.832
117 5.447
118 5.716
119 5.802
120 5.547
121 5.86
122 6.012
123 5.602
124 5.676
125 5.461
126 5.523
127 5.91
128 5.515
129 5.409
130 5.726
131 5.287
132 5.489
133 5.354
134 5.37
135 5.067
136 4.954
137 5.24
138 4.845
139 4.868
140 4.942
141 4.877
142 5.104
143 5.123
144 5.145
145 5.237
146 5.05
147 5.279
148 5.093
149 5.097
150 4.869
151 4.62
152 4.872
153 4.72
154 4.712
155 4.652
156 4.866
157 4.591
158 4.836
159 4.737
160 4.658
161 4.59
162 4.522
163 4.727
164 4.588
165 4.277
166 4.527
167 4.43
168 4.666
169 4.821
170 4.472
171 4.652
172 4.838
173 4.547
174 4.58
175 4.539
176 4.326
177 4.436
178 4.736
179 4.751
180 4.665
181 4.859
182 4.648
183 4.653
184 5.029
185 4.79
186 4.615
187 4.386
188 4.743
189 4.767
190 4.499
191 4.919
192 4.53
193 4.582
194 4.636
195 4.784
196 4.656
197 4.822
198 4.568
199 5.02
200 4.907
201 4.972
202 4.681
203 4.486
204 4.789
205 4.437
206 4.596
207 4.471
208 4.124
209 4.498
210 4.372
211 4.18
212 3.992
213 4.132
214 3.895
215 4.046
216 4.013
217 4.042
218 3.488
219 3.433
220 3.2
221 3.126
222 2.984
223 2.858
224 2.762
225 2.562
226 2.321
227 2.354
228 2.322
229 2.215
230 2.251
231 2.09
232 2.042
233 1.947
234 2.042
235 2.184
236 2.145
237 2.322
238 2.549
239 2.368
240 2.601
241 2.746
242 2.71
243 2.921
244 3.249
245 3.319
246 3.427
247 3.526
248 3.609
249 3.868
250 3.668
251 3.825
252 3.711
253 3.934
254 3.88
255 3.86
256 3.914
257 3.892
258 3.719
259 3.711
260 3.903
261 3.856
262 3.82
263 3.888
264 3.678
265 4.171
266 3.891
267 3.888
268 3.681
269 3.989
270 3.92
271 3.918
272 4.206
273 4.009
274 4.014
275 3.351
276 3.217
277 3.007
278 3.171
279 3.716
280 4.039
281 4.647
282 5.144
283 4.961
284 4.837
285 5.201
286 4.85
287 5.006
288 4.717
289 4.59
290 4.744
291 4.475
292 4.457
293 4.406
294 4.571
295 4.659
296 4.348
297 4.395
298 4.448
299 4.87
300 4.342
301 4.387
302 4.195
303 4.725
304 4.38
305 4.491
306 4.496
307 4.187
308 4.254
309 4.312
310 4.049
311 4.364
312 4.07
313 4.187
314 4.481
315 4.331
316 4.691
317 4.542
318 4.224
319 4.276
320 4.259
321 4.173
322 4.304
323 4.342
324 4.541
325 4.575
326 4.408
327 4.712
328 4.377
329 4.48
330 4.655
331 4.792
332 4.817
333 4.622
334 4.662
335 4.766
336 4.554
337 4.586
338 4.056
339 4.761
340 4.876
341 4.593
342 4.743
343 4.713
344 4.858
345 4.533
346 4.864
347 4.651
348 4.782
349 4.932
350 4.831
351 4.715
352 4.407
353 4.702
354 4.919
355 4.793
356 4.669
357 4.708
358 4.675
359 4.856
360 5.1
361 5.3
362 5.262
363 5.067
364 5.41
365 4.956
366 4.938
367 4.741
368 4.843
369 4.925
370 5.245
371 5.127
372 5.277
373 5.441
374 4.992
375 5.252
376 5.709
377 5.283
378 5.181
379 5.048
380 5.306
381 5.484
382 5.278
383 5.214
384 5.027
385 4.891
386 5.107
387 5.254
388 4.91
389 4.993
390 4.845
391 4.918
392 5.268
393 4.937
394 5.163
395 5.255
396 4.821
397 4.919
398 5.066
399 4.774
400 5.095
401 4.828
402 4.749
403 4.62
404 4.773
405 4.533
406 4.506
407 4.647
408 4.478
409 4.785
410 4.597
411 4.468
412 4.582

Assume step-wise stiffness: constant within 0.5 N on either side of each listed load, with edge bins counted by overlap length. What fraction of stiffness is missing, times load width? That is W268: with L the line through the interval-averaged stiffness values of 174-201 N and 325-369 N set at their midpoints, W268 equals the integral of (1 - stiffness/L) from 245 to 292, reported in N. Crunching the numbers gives 7.0 N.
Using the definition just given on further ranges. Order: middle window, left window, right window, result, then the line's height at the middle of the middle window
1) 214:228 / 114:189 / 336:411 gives 5.1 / 4.97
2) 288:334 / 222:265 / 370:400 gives -4.6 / 4.05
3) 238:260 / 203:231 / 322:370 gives 2.3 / 3.83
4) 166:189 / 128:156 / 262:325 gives 1.2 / 4.89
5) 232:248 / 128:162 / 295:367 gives 7.1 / 4.8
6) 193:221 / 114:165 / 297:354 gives 3.4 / 4.93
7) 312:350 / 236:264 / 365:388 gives -0.2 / 4.53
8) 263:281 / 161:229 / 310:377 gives 2.9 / 4.5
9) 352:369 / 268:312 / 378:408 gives -0.6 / 4.76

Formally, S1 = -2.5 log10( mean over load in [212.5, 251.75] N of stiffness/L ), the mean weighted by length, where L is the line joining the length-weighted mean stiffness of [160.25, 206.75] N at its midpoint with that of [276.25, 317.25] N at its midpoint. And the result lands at 0.469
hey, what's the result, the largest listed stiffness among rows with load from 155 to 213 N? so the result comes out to 5.029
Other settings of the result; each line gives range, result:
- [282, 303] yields 5.201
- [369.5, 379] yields 5.709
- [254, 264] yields 3.914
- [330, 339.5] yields 4.817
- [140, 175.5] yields 5.279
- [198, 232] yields 5.02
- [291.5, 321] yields 4.87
